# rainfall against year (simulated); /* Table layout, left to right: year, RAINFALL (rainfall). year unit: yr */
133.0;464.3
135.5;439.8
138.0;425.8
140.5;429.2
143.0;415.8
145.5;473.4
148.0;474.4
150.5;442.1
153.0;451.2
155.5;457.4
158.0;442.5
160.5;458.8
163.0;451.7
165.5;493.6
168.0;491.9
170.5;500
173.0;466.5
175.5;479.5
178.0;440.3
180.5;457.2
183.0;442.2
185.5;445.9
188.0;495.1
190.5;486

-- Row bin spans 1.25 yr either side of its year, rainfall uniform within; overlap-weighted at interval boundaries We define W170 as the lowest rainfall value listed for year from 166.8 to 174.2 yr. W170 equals 466.5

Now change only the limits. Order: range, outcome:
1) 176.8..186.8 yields 440.3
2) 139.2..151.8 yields 415.8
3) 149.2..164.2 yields 442.1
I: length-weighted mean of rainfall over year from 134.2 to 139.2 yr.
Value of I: 433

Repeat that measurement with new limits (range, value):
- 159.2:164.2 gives 455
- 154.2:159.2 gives 450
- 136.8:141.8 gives 427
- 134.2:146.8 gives 437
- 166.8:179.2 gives 476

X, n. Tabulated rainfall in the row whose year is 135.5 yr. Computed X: 439.8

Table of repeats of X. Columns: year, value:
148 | 474.4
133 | 464.3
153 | 451.2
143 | 415.8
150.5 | 442.1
